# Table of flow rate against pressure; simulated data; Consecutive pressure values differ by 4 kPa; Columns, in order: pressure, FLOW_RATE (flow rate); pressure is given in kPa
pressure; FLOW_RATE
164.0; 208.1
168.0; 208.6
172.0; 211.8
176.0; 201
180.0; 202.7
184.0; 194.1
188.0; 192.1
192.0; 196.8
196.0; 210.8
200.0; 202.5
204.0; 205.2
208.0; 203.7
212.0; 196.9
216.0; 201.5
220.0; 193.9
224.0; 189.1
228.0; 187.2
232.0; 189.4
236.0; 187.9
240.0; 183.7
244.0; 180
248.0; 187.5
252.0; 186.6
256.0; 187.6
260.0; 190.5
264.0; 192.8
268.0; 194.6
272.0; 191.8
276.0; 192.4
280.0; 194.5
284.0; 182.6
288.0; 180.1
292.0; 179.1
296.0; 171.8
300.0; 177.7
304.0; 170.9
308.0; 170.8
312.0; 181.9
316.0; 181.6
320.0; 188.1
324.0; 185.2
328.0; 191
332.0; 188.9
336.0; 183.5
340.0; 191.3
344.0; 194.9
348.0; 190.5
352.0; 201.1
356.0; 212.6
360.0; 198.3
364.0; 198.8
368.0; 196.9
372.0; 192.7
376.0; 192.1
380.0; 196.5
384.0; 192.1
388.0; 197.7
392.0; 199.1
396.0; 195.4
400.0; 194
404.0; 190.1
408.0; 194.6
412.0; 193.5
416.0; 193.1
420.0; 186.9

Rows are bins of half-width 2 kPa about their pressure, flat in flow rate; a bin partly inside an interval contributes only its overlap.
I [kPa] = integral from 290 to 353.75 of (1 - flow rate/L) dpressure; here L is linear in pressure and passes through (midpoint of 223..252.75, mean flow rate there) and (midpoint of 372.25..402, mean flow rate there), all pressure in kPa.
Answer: 2.4 kPa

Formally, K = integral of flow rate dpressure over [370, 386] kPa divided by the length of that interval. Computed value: 193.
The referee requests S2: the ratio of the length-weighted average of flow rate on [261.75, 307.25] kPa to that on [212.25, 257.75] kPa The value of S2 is 1.0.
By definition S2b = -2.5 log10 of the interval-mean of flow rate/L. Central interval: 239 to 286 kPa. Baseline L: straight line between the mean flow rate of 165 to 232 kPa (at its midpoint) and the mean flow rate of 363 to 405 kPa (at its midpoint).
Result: 0.052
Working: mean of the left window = 200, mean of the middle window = 189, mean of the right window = 195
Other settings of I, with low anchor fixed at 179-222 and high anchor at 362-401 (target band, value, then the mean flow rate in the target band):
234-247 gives 1.0 kPa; 184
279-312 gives 3.3 kPa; 178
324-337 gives 0.6 kPa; 188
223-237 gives 0.8 kPa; 188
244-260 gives 1.0 kPa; 187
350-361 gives -0.5 kPa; 205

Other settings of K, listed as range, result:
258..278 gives 192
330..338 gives 186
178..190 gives 196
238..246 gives 182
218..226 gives 192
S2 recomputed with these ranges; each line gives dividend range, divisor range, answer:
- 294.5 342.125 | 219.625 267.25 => 0.97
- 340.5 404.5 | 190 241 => 1.00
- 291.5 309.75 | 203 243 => 0.90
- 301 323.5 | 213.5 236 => 0.93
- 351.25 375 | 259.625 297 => 1.07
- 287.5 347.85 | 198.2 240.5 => 0.94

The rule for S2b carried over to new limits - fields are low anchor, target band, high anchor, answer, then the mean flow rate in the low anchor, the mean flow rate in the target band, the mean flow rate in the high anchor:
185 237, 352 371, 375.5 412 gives -0.03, 197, 201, 195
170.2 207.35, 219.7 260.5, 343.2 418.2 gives 0.07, 202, 187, 196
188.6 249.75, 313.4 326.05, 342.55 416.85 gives 0.06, 194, 185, 196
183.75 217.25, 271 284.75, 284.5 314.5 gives -0.05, 201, 191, 176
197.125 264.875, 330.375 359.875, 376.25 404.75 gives 0.00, 192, 195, 195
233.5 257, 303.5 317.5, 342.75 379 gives 0.09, 186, 177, 198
